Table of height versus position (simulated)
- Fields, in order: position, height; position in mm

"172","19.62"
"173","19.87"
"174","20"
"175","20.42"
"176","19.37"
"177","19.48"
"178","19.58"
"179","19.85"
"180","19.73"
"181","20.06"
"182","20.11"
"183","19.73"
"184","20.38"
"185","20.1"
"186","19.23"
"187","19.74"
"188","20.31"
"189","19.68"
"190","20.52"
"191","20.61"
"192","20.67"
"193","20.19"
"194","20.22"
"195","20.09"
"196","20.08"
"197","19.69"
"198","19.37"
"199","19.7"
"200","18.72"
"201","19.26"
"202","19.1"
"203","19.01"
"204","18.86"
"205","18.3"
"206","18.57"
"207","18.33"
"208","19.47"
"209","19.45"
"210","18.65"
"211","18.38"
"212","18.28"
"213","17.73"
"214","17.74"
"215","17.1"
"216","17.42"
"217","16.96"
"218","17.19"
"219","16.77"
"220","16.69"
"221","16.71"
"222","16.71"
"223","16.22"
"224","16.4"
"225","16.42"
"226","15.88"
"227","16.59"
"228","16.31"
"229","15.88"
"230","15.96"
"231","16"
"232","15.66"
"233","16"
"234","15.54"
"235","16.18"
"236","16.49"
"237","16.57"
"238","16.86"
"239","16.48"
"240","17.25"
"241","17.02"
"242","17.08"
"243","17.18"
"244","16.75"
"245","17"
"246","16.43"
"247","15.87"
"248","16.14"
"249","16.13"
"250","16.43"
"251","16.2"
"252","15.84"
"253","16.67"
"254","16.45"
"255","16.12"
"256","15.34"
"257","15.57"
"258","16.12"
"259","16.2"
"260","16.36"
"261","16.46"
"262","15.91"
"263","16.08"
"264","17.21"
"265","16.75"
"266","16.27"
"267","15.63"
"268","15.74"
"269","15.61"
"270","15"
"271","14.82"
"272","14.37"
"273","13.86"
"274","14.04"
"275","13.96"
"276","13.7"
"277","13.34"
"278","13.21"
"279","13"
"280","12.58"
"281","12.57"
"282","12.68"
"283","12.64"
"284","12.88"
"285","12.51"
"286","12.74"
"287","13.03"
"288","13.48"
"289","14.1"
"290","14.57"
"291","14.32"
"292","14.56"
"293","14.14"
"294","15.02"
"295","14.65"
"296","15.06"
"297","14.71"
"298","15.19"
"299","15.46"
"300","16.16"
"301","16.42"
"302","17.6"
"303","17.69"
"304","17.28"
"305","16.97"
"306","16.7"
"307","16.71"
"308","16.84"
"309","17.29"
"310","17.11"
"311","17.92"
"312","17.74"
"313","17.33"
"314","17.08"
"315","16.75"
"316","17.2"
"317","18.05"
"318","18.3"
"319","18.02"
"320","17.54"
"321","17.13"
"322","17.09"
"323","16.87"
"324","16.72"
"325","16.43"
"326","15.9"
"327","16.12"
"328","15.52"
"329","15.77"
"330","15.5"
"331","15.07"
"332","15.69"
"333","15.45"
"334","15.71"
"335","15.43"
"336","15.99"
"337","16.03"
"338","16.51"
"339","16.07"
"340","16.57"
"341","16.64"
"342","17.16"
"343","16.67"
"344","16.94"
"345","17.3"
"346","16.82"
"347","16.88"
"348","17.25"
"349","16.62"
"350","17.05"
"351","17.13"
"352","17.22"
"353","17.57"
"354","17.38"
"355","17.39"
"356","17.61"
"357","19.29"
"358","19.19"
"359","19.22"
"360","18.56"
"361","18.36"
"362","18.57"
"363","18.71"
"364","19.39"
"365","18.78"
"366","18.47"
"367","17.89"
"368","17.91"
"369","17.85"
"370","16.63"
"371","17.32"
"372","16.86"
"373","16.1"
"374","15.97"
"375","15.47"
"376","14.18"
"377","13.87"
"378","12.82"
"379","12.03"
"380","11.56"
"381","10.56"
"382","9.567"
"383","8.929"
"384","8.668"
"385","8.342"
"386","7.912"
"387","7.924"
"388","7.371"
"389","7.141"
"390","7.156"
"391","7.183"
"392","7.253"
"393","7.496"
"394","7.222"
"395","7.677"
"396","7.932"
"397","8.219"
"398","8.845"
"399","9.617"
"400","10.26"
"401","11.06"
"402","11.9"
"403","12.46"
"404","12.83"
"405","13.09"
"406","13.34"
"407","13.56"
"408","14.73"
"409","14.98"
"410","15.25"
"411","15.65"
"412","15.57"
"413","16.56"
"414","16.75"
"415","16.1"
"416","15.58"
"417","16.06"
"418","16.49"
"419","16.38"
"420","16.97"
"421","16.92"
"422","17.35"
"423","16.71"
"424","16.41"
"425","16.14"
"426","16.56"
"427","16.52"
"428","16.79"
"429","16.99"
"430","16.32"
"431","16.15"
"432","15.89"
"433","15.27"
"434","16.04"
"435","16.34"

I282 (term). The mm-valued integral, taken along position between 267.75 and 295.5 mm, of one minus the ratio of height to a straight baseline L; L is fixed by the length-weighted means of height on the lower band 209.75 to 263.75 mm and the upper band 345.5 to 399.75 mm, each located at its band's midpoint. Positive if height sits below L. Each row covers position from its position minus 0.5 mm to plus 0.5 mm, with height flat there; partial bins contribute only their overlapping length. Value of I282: 3.29 mm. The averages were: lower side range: 16.6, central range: 13.8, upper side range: 13.9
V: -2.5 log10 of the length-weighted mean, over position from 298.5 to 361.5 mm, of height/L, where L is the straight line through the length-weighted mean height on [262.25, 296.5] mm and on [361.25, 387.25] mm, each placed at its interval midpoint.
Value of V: -0.18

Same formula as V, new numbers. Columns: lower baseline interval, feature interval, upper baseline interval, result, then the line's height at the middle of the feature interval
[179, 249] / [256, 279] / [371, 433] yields 0.092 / 16.6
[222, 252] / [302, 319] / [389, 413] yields -0.234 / 14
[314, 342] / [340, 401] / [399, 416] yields 0.087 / 15.1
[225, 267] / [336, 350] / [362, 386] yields -0.115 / 15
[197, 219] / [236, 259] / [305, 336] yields 0.089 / 17.8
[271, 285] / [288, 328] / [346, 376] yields -0.105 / 14.9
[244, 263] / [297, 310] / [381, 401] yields -0.242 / 13.3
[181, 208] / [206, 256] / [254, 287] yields 0.027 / 17.3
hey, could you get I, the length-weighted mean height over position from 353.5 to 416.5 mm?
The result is 13.5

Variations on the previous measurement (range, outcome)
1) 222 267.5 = 16.3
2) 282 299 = 14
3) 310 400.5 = 14.9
